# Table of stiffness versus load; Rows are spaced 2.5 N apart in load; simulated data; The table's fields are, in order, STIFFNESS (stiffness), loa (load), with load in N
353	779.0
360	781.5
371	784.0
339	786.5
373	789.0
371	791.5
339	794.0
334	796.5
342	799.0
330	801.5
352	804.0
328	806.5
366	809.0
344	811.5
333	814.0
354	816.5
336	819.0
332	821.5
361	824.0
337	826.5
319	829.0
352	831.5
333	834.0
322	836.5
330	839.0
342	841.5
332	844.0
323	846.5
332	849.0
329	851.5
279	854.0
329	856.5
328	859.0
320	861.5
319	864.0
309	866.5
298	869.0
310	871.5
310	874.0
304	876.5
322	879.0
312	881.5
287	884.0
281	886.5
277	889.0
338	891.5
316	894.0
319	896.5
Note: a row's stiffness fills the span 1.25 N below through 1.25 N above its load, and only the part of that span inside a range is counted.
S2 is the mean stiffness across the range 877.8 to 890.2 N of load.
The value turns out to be 296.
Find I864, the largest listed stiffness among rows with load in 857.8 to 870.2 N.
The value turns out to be 328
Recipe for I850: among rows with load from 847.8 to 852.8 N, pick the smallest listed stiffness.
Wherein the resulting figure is 329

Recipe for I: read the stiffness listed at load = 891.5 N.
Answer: 338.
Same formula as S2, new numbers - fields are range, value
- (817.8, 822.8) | 334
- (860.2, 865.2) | 320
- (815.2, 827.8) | 344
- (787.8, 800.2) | 352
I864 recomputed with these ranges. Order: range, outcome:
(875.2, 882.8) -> 322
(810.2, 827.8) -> 361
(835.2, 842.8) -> 342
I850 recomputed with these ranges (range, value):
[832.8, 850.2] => 322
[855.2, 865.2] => 319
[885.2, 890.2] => 277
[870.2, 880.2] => 304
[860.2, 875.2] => 298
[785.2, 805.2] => 330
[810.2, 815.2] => 333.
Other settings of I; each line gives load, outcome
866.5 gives 309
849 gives 332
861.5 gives 320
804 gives 352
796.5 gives 334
